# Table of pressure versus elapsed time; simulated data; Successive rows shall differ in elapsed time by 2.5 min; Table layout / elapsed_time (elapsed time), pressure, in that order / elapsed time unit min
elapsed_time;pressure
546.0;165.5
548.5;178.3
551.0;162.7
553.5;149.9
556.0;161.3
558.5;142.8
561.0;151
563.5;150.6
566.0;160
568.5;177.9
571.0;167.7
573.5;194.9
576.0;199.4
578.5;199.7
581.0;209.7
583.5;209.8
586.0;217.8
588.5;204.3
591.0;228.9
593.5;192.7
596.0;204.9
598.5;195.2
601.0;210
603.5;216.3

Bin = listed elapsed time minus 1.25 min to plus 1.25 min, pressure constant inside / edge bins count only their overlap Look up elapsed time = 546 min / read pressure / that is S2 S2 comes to 165.5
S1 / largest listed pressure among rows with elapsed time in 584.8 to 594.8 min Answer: 228.9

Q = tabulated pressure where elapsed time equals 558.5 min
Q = 142.8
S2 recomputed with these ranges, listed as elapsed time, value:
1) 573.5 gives 194.9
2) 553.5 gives 149.9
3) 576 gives 199.4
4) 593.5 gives 192.7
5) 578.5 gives 199.7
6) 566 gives 160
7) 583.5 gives 209.8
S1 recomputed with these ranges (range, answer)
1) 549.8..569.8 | 177.9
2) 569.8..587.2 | 217.8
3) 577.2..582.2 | 209.7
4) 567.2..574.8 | 194.9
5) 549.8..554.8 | 162.7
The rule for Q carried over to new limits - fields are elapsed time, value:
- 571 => 167.7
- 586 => 217.8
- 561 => 151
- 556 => 161.3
